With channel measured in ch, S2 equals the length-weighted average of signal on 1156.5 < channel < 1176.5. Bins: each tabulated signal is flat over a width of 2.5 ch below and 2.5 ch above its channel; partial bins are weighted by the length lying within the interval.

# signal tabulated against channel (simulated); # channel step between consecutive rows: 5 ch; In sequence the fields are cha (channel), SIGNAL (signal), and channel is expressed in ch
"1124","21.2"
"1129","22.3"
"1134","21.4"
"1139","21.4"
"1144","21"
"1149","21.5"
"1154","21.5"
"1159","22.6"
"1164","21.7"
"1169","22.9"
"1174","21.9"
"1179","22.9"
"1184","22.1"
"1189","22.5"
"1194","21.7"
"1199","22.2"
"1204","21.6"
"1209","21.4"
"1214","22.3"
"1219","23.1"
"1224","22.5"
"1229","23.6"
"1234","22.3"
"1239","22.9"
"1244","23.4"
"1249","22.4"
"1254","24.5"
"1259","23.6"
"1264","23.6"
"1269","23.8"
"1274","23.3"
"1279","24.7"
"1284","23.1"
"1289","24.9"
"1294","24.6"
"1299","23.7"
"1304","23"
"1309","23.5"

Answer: 22.3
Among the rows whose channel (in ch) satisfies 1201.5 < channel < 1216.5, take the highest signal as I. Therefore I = 22.3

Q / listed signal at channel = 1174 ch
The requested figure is 21.9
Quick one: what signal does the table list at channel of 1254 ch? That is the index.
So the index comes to 24.5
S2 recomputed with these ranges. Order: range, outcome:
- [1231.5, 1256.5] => 23.1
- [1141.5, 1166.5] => 21.7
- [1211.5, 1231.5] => 22.9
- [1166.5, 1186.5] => 22.4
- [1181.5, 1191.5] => 22.3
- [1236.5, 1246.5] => 23.1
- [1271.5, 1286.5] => 23.7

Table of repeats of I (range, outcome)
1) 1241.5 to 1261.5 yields 24.5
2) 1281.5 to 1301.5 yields 24.9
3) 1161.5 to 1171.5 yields 22.9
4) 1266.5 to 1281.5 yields 24.7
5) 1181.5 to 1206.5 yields 22.5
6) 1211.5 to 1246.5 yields 23.6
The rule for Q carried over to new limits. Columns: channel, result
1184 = 22.1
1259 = 23.6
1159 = 22.6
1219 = 23.1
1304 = 23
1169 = 22.9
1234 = 22.3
